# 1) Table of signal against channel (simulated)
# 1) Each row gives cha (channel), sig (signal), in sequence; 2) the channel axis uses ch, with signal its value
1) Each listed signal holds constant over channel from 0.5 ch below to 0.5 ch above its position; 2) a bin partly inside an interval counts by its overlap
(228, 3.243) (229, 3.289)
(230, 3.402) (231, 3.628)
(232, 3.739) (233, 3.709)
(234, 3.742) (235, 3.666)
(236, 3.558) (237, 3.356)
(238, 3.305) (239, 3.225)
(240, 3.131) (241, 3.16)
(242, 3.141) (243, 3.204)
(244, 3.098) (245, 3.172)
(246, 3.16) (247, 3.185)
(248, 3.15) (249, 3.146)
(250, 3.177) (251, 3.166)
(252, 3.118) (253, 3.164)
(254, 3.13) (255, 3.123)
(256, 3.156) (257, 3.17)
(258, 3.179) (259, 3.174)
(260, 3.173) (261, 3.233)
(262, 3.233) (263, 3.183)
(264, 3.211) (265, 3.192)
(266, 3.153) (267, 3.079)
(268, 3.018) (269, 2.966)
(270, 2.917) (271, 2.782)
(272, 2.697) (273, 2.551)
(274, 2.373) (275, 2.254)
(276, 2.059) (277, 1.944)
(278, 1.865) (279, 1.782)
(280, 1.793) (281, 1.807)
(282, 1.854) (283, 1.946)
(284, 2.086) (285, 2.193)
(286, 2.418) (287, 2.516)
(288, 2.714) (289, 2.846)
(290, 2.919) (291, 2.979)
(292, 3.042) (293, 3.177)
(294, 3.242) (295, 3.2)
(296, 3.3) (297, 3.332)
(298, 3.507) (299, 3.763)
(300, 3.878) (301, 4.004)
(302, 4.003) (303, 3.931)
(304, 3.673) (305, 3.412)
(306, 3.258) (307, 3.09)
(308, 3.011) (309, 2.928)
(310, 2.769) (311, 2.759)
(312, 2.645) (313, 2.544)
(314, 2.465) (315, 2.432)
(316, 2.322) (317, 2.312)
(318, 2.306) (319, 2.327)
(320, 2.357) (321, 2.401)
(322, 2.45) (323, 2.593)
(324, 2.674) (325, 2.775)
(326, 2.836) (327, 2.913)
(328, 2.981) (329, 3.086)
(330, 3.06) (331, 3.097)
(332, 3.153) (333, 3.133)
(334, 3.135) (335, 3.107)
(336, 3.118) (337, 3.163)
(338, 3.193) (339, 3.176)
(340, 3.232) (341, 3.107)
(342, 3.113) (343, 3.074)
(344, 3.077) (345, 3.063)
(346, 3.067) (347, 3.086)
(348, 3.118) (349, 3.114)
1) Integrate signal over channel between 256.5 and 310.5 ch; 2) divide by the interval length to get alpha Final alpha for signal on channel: 2.9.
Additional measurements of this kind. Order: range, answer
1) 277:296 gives 2.47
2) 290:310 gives 3.38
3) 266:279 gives 2.54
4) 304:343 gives 2.87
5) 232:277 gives 3.1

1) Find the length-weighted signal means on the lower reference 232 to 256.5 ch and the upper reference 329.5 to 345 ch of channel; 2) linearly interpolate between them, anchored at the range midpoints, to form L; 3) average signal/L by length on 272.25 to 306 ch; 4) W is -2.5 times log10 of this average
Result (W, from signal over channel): 0.14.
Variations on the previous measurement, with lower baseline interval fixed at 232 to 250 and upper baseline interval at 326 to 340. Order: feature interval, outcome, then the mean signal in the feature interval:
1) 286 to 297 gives 0.07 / 2.98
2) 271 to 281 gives 0.44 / 2.16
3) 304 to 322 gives 0.17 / 2.69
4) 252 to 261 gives 0.04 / 3.16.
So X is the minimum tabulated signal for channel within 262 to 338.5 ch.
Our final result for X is 1.782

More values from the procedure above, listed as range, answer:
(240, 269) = 2.966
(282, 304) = 1.854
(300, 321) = 2.306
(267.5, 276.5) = 2.059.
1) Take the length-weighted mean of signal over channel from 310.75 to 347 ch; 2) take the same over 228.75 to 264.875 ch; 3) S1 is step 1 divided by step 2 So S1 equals 0.87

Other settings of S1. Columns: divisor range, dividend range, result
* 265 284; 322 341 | 1.26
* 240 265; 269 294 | 0.77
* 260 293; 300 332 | 1.12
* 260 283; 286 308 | 1.27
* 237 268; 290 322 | 0.96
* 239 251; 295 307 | 1.14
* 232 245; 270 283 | 0.64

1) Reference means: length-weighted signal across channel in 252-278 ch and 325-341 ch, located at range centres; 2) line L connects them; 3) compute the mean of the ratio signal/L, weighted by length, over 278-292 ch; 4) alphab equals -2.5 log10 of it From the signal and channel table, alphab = 0.27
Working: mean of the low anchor 2.91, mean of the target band 2.31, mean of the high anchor 3.08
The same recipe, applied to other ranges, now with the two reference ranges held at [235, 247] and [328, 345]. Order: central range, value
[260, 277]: 0.13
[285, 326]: 0.08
